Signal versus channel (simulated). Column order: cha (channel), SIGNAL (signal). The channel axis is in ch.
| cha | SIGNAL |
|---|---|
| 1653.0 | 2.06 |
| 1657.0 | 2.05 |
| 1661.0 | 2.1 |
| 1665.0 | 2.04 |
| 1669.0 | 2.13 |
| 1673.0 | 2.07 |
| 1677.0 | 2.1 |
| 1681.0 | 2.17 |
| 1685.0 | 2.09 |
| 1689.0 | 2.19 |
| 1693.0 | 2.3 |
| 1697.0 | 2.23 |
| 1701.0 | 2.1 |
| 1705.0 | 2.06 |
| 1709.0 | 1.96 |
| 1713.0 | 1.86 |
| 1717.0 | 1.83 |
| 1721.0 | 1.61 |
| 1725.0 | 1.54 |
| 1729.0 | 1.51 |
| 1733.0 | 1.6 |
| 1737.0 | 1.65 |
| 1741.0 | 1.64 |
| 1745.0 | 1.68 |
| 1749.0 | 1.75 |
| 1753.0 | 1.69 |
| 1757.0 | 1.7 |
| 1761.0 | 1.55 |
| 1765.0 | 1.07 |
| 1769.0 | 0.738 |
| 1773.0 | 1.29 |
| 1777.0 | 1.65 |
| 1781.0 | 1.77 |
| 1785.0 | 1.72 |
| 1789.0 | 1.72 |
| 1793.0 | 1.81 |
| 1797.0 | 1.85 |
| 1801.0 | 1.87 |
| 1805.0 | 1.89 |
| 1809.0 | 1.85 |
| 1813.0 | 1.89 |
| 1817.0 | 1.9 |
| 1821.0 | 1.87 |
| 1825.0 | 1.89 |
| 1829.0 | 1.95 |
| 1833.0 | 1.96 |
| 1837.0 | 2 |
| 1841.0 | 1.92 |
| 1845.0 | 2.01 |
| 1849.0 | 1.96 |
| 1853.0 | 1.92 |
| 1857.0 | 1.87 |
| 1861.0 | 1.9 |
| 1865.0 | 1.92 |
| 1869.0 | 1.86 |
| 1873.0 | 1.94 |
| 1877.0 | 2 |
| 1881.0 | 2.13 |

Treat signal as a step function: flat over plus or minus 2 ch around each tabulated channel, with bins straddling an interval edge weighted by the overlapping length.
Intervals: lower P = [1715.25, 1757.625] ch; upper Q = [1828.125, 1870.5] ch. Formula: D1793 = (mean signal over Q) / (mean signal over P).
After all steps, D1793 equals 1.2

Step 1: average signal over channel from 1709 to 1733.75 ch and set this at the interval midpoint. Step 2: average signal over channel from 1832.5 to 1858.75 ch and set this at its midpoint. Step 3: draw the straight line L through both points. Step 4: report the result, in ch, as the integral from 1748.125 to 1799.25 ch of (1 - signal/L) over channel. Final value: 6.8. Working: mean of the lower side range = 1.69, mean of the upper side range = 1.95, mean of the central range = 1.56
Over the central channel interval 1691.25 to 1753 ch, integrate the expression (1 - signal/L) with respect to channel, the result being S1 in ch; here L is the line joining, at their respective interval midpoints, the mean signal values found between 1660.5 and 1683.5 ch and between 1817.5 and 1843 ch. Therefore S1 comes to 7.0 ch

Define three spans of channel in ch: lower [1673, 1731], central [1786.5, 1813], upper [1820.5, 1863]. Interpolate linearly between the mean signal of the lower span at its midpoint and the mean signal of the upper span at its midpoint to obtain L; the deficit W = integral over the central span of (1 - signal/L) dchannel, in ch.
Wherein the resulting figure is 1.5 ch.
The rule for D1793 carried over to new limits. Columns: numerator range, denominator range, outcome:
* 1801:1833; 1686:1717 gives 0.91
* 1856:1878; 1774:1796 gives 1.11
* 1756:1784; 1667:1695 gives 0.65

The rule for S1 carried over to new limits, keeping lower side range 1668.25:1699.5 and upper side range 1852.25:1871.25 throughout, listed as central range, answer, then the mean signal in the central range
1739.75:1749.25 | 1.77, 1.68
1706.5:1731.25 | 4.51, 1.72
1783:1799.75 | 1.84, 1.78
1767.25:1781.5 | 4.88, 1.33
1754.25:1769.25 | 5.12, 1.35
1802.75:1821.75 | 0.84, 1.88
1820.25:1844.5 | -0.04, 1.94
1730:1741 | 2.46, 1.62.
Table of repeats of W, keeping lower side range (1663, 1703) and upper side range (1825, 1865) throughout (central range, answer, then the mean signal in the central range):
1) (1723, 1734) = 2.85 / 1.55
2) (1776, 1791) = 2.21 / 1.72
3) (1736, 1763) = 5.15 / 1.67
